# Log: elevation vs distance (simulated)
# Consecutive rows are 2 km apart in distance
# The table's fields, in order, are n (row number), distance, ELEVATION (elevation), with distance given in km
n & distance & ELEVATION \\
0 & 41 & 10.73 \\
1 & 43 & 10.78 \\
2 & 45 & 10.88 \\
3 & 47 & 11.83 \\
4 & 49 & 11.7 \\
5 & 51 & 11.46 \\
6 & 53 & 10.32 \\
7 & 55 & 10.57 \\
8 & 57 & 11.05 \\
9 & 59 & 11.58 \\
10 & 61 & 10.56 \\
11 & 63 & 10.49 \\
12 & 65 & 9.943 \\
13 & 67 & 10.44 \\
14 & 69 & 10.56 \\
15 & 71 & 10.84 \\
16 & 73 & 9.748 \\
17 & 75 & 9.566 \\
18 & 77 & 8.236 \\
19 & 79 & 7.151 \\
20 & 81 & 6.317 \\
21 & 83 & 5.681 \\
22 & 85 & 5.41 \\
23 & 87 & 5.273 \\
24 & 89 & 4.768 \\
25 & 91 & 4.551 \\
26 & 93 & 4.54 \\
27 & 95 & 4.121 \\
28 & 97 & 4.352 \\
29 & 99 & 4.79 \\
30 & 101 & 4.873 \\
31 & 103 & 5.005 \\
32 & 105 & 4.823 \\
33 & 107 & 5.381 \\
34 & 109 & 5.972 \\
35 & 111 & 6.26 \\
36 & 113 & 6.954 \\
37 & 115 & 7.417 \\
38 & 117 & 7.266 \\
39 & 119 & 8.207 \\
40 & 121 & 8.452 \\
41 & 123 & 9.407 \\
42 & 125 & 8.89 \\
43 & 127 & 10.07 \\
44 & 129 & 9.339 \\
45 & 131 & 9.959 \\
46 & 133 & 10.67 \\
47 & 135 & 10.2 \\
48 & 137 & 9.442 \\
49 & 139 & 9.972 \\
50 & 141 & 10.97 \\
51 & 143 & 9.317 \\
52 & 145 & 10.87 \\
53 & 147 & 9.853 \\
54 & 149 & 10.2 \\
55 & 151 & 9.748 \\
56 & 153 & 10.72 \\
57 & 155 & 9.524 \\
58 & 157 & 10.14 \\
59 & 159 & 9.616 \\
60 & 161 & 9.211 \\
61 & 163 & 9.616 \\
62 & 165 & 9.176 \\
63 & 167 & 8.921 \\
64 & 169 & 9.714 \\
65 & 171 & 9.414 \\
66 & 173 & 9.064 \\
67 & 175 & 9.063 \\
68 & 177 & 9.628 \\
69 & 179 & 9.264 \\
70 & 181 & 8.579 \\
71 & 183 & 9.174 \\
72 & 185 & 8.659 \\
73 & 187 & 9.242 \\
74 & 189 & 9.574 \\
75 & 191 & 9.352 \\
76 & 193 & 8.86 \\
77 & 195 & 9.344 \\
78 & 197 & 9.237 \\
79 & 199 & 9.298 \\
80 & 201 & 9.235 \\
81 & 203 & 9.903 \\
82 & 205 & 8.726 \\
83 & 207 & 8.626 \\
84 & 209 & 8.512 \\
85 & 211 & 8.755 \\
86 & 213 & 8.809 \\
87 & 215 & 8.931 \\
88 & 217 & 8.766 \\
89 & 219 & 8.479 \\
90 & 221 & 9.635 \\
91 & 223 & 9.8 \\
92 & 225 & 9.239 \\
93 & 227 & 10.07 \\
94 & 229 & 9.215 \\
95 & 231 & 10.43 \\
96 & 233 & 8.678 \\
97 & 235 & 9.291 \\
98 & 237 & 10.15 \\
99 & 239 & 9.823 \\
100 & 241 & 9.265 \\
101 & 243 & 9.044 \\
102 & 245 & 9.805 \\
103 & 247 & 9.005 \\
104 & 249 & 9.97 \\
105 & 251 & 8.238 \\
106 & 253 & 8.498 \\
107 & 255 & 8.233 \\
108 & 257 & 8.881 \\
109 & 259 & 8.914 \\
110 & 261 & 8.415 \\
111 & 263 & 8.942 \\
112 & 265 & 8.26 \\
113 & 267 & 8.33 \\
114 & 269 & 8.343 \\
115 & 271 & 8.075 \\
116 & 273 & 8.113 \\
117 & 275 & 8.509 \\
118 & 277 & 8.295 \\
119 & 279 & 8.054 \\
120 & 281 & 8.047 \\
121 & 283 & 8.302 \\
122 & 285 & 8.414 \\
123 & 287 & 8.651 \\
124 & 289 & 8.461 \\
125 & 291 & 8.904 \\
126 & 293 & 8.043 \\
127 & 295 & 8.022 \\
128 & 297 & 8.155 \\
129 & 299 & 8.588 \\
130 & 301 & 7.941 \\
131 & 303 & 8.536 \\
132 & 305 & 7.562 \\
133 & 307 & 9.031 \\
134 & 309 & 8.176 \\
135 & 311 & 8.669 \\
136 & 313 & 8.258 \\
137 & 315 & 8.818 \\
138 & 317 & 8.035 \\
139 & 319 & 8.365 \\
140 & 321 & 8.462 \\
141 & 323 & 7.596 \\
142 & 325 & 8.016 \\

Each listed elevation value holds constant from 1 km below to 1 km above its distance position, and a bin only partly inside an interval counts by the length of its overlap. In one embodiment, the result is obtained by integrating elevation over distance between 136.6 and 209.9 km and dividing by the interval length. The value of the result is 9.45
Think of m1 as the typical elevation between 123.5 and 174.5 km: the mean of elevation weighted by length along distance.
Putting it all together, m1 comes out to 9.77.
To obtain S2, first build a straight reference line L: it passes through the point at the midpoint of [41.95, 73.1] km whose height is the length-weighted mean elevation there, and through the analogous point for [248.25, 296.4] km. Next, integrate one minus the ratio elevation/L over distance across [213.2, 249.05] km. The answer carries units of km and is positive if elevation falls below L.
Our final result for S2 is -2.0 km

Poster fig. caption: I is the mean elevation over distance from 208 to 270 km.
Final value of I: 9.06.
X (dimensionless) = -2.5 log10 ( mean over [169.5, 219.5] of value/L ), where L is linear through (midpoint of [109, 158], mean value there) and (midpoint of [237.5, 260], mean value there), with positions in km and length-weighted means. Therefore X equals 0.01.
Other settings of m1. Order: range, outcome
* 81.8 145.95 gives 7.28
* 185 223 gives 9.08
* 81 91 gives 5.31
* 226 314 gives 8.7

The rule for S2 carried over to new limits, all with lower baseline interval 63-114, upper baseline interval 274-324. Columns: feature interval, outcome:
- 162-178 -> -4.4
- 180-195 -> -3.3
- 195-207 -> -2.6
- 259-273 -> -0.6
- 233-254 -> -3.7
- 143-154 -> -4.7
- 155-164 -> -3.0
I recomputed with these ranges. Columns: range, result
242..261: 8.93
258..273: 8.44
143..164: 9.92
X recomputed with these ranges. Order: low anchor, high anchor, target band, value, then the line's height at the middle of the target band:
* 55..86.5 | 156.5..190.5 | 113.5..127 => 0.106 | 9.22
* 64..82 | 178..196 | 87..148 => 0.215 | 9.17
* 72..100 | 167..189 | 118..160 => -0.240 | 7.85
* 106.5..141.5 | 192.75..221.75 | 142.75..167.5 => -0.121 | 8.76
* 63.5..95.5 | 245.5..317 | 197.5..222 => -0.114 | 8.09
